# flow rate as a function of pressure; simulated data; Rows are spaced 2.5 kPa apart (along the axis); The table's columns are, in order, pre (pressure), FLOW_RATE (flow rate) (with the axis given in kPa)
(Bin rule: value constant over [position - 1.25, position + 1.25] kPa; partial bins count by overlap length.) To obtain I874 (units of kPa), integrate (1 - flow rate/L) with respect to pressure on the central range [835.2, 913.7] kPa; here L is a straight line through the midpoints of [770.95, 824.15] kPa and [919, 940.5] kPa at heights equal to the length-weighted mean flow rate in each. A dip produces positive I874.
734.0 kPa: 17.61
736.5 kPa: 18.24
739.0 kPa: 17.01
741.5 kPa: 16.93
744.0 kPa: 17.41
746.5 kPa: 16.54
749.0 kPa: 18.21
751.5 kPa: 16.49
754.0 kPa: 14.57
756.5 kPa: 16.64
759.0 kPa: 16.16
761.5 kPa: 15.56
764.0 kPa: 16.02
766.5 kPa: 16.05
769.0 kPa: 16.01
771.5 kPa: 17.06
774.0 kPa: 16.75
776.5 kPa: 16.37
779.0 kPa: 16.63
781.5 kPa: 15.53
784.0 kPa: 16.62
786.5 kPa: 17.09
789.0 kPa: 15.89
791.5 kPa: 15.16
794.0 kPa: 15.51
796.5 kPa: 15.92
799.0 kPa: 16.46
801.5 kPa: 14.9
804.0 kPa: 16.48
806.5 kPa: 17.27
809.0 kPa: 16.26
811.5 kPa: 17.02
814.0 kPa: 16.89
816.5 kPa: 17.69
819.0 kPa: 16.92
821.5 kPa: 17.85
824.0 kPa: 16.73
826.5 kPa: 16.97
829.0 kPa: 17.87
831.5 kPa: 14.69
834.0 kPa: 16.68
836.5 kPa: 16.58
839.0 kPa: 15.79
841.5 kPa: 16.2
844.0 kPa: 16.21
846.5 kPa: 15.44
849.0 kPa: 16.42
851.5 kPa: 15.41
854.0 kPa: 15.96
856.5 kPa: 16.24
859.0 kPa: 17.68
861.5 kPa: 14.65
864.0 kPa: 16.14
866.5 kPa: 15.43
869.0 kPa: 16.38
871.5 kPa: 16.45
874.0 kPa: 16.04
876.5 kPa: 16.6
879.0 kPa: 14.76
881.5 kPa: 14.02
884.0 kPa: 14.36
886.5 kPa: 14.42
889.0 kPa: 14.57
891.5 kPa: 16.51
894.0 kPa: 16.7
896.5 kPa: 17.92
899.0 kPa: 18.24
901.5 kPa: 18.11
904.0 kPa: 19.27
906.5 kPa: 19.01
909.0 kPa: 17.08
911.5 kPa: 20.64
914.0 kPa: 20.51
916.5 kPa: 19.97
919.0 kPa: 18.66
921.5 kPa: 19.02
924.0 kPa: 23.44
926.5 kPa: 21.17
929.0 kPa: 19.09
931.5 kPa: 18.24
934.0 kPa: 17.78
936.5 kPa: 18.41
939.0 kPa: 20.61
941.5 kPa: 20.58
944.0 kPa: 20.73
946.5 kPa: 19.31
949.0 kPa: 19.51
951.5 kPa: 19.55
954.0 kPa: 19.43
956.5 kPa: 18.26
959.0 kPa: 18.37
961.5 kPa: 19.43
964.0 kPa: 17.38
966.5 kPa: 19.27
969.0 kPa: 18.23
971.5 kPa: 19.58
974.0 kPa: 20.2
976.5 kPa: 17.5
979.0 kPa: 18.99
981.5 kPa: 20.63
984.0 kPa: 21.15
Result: 8.00 kPa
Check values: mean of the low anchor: 16.5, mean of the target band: 16.5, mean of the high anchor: 19.7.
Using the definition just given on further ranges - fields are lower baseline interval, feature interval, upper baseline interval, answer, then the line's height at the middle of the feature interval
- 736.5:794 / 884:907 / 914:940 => 2.5 kPa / 19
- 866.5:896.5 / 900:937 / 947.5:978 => -4.9 kPa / 17.1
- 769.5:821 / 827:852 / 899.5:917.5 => 1.9 kPa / 17.5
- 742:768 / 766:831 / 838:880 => -1.2 kPa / 16.2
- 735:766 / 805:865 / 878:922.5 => 2.1 kPa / 17.1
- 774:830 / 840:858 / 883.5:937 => 1.4 kPa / 17.3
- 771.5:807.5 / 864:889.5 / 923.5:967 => 3.7 kPa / 18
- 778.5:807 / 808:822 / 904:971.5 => -0.4 kPa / 16.6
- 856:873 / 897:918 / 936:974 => -1.7 kPa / 17.6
